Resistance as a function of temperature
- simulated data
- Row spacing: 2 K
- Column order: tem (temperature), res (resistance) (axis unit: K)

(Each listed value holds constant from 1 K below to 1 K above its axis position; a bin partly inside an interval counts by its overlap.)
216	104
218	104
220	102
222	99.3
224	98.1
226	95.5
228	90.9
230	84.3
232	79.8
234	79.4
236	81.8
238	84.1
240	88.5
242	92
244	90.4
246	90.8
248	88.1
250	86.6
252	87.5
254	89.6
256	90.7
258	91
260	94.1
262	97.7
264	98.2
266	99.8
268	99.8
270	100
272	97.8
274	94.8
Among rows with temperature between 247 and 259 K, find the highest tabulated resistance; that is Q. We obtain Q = 91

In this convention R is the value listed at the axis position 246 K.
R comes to 90.8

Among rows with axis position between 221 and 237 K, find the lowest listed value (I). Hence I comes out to 79.4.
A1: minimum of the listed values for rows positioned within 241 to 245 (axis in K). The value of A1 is 90.4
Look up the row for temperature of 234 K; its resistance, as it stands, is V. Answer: 79.4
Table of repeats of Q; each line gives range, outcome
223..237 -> 98.1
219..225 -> 102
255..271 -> 100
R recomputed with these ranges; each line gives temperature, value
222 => 99.3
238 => 84.1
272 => 97.8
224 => 98.1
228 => 90.9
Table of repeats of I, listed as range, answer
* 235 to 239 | 81.8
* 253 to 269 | 89.6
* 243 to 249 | 88.1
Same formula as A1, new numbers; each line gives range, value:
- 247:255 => 86.6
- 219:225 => 98.1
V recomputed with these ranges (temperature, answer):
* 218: 104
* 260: 94.1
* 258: 91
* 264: 98.2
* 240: 88.5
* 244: 90.4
